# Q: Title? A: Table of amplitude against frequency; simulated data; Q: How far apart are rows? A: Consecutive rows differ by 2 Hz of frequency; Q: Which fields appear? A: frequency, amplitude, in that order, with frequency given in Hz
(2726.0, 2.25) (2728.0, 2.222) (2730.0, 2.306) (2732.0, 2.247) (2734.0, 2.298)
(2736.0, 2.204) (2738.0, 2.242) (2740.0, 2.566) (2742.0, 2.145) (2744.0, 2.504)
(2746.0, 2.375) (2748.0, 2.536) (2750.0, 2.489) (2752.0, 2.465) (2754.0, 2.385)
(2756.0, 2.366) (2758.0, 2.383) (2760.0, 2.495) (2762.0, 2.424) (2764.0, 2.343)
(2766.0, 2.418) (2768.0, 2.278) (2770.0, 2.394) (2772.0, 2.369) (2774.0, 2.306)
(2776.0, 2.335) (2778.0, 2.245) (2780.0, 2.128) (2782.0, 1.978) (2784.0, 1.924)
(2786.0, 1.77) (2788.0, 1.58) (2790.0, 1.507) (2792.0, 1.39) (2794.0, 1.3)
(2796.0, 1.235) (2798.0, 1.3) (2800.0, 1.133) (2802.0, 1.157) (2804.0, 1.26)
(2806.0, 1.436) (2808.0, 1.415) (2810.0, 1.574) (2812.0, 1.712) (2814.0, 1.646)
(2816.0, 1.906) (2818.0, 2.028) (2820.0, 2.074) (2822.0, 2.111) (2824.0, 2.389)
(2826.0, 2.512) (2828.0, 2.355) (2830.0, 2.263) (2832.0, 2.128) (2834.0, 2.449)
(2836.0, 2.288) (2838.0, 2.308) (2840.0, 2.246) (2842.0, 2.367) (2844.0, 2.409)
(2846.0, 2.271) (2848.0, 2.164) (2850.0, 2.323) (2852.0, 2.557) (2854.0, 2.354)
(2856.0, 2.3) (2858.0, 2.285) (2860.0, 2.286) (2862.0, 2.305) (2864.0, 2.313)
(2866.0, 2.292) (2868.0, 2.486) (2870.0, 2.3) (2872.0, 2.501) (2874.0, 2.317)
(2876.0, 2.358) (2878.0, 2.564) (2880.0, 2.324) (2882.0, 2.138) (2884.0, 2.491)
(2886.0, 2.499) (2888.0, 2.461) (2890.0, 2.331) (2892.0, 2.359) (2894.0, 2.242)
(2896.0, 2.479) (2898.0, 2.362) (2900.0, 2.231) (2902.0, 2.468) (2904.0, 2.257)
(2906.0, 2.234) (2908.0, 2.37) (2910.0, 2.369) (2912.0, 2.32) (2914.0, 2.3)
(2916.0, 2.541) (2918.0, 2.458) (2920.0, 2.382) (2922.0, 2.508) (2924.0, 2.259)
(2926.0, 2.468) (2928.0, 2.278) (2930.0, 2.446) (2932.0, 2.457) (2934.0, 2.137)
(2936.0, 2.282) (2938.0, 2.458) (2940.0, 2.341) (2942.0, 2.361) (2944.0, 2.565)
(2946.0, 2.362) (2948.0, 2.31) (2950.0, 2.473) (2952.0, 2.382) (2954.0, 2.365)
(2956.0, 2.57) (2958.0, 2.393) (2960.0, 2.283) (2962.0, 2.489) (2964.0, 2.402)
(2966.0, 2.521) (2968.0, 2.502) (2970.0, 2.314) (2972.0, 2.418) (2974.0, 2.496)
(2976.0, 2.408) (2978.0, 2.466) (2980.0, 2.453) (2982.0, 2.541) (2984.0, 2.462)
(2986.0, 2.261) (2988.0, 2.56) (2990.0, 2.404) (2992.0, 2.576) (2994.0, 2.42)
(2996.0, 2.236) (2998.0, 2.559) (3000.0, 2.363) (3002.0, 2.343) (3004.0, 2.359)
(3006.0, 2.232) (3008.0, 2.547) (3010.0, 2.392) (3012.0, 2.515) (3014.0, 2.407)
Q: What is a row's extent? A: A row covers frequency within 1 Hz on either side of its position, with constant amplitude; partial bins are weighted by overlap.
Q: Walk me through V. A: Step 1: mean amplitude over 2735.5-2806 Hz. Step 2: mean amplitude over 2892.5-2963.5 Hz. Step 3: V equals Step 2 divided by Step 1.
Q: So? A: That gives 1.16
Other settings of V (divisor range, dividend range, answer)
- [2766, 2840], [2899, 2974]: 1.25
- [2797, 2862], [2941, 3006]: 1.19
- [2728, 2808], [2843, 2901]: 1.15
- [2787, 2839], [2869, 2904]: 1.33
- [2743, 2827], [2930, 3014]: 1.21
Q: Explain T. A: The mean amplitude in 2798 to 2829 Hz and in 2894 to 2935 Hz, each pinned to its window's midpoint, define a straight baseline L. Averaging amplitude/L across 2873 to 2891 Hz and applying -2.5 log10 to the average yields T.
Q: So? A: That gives -0.10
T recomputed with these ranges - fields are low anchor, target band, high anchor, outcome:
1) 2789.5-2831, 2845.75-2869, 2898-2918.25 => -0.16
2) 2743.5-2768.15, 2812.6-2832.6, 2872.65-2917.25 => 0.13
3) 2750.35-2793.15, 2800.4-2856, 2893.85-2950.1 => 0.10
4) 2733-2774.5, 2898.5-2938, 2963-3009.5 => 0.03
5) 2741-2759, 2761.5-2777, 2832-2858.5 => 0.02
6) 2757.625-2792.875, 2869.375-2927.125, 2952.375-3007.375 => -0.03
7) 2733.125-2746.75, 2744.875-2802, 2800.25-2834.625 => 0.05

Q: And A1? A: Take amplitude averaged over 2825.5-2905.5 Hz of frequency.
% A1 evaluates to 2.35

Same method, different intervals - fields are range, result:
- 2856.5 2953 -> 2.37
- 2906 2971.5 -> 2.39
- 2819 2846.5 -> 2.3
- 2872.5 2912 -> 2.36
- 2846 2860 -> 2.32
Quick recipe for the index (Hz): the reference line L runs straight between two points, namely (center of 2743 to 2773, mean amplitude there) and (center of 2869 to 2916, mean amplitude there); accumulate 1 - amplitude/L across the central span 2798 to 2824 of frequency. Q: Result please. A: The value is 8.2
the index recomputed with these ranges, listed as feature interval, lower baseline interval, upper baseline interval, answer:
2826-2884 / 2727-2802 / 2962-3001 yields -2.3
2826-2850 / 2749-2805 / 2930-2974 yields -2.0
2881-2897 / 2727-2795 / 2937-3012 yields -0.3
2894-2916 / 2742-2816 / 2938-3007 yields -0.8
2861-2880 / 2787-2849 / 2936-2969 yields -2.7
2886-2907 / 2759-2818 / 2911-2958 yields -1.0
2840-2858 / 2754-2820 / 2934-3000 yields -2.4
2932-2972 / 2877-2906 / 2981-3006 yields 0.0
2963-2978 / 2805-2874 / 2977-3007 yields -0.3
